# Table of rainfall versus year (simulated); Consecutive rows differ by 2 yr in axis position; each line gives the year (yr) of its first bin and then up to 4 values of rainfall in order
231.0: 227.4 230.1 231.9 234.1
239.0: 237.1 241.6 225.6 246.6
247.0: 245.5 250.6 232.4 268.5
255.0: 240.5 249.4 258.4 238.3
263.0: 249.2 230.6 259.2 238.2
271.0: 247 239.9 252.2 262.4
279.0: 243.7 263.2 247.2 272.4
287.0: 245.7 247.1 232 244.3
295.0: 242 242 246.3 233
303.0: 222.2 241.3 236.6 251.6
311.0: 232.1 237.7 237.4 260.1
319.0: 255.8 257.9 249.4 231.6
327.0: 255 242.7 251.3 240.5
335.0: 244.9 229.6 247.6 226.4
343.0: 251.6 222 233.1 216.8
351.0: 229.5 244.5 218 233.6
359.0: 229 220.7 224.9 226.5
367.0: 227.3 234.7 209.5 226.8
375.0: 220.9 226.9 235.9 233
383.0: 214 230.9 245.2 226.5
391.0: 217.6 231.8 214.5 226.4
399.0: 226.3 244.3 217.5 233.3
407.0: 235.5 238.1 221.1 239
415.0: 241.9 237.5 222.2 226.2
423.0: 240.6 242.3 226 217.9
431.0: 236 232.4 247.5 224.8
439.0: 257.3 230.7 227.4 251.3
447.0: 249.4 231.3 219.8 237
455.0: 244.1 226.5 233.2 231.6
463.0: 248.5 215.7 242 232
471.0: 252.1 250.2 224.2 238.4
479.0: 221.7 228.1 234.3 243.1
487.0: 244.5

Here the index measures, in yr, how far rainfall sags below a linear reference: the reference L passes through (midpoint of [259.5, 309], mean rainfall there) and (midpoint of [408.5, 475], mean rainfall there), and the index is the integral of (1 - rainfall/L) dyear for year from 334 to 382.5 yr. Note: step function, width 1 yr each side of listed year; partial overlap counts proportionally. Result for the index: 2.2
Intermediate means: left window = 245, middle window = 230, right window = 235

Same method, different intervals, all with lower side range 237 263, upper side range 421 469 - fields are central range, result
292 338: -0.30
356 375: 1.05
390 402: 0.54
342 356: 0.52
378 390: 0.36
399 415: 0.27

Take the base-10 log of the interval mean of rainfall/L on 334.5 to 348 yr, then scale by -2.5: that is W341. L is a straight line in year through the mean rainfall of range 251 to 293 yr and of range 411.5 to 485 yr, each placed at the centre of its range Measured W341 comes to 0.033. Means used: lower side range 249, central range 236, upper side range 235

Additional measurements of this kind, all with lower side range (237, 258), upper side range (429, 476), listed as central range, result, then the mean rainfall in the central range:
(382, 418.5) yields 0.038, 230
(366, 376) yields 0.072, 224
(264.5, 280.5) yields -0.023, 248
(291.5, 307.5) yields 0.015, 238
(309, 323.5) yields -0.029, 247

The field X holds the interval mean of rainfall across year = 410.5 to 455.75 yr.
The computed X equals 235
